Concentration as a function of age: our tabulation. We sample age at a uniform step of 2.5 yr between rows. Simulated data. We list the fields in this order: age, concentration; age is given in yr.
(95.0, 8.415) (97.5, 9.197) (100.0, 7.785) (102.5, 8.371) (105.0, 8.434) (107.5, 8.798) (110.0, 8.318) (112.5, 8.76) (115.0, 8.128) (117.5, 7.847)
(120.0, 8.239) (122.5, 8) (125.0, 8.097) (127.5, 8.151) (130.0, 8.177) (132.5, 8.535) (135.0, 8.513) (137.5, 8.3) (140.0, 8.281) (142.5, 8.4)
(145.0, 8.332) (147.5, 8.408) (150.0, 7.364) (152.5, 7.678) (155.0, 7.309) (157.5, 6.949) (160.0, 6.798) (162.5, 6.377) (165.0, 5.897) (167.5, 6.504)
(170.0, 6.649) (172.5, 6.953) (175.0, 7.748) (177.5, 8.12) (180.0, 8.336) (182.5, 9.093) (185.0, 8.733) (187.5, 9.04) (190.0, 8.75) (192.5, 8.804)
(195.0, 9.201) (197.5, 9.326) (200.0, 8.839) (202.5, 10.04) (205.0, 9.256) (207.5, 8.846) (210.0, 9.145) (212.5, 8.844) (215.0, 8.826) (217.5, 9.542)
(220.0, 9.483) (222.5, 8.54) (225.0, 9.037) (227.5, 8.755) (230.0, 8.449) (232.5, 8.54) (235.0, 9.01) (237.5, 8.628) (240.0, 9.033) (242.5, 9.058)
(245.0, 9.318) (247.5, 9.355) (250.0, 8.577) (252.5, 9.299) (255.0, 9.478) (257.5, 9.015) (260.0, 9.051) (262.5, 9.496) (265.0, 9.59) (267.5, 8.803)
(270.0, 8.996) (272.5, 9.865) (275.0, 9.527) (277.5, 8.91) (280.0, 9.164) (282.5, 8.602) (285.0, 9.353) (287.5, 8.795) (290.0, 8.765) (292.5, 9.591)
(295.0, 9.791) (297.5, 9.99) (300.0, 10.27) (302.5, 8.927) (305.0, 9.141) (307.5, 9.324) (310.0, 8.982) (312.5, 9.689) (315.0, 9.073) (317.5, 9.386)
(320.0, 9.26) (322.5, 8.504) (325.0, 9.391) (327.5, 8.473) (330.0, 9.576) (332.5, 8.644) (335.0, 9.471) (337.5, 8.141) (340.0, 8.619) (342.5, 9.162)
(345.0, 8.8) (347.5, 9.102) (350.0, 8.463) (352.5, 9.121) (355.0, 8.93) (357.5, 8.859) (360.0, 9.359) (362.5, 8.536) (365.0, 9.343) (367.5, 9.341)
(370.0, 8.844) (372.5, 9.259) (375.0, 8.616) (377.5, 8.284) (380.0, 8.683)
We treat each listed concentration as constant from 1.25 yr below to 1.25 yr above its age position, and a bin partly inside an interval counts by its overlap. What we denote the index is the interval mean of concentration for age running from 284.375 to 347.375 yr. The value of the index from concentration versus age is 9.16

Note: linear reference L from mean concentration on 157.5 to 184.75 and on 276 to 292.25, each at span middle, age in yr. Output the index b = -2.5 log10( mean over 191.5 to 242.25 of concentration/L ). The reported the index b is -0.13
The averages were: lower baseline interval 7.29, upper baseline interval 8.98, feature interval 9.01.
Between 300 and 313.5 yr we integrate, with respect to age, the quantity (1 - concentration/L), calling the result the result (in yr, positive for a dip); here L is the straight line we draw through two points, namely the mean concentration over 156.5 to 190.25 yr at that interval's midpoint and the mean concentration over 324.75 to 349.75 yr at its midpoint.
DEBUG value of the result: -1.0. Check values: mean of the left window 7.54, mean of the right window 8.9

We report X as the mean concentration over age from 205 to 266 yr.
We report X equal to 9.04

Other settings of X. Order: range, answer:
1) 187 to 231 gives 9.04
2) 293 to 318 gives 9.46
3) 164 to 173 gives 6.48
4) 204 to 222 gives 9.11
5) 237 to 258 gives 9.1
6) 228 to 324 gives 9.17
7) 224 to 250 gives 8.9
